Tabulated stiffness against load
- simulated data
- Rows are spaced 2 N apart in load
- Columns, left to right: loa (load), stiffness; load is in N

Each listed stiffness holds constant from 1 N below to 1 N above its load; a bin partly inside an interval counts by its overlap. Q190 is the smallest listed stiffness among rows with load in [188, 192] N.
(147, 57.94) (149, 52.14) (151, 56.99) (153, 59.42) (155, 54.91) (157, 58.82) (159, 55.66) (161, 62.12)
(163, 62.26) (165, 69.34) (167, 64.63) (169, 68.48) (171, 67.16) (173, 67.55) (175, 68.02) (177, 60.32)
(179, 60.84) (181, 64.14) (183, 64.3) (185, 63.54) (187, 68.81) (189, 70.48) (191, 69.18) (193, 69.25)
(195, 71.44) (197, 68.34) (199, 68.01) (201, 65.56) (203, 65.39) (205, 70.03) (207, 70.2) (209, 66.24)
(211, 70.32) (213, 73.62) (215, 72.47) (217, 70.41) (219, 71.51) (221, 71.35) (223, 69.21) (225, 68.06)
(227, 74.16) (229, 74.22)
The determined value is 69.18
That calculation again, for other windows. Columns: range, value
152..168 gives 54.91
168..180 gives 60.32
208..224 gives 66.24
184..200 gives 63.54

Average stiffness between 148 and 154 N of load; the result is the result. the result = 56.2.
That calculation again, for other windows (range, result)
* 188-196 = 70.1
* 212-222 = 71.9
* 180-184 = 64.2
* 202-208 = 68.5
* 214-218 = 71.4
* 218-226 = 70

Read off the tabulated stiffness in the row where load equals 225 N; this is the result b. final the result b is 68.06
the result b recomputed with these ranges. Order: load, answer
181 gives 64.14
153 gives 59.42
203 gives 65.39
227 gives 74.16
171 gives 67.16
